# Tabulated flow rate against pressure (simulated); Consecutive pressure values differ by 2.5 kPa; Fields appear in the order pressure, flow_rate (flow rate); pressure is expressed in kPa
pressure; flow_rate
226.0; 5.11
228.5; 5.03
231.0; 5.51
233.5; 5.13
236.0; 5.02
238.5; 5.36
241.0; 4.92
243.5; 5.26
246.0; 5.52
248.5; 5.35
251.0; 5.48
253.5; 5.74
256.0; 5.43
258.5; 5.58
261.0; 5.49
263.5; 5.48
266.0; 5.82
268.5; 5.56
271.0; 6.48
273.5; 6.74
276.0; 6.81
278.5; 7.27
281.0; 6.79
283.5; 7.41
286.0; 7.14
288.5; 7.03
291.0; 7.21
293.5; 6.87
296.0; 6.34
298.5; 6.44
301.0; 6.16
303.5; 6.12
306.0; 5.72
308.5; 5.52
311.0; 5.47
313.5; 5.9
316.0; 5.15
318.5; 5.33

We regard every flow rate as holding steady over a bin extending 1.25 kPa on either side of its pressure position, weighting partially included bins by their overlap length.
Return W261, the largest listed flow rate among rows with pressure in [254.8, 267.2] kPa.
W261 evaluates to 5.82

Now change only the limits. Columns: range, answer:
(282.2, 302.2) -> 7.41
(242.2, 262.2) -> 5.74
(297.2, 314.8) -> 6.44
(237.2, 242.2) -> 5.36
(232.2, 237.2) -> 5.13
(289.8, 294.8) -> 7.21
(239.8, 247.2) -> 5.52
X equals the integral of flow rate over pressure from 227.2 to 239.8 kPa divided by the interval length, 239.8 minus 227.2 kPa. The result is 5.21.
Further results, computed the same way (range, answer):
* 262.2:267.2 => 5.65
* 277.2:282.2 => 7.03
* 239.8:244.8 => 5.1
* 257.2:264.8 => 5.52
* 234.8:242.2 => 5.1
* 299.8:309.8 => 5.88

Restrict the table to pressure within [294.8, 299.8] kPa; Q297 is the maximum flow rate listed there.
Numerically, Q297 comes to 6.44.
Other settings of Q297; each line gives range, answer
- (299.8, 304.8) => 6.16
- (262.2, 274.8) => 6.74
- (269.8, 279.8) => 7.27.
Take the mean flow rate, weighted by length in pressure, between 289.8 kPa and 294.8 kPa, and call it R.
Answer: 7.03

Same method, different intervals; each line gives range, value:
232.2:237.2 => 5.08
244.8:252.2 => 5.45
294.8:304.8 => 6.26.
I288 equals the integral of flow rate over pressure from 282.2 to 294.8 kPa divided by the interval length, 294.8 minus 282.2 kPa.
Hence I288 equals 7.13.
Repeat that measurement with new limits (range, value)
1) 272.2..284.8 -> 7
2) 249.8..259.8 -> 5.56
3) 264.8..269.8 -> 5.7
